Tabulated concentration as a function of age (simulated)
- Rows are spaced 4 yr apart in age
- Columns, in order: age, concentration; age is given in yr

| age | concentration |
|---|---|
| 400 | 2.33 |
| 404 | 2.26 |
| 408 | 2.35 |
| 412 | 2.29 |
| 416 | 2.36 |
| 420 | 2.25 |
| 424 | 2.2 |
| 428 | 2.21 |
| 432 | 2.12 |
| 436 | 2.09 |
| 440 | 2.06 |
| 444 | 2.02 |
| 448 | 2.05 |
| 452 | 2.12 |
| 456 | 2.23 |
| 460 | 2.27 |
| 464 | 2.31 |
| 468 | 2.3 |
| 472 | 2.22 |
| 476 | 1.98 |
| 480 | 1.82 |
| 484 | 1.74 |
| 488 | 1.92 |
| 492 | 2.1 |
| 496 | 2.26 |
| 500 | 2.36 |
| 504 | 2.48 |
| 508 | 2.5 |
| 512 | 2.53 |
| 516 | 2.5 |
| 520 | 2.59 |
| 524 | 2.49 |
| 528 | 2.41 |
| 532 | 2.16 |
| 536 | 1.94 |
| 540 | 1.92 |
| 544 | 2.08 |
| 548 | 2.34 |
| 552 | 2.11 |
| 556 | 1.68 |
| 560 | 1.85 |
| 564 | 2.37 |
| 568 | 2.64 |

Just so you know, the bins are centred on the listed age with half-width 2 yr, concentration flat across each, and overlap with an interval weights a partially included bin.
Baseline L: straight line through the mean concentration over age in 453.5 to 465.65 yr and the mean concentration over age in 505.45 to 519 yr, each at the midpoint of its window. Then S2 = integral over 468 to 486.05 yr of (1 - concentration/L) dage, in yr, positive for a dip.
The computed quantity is 2.8 yr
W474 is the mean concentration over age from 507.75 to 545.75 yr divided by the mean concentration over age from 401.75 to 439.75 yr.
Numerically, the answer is 1.0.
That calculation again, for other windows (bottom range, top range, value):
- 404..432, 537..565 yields 0.90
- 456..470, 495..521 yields 1.08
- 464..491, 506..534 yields 1.21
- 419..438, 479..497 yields 0.90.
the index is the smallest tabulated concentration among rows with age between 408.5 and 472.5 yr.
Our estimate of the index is 2.02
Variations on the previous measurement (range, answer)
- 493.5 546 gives 1.92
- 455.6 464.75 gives 2.23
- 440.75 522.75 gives 1.74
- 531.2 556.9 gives 1.68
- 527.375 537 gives 1.94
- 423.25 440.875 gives 2.06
